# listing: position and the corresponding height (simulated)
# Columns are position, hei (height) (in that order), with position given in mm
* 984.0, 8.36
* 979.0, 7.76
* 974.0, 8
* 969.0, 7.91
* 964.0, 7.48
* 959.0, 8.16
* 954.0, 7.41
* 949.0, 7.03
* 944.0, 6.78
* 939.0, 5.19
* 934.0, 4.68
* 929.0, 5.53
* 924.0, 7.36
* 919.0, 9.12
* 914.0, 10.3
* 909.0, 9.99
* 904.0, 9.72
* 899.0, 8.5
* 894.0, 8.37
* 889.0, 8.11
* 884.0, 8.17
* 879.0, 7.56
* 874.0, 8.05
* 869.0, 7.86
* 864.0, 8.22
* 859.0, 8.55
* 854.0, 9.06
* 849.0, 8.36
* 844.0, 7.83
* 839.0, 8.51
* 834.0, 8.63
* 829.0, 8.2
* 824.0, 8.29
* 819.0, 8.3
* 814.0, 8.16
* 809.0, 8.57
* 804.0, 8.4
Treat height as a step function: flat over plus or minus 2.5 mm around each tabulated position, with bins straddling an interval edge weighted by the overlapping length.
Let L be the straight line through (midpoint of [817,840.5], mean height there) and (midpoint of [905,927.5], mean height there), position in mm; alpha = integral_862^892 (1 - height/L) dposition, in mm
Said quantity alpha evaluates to 2.61 mm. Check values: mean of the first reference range 8.38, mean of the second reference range 9.06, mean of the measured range 8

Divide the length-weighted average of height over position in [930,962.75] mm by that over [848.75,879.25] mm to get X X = 0.8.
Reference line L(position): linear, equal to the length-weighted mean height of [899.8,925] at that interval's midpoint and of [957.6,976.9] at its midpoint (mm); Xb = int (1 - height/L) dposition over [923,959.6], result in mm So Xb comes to 9.16 mm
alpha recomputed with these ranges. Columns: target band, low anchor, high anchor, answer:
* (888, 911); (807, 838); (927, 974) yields -4.89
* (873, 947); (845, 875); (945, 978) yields 1.70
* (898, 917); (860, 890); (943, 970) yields -4.64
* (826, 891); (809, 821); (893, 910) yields 3.53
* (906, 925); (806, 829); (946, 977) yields -3.59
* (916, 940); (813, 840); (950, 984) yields 4.30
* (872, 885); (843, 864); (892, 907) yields 1.22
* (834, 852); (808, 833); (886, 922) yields 0.45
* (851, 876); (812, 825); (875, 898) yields -0.66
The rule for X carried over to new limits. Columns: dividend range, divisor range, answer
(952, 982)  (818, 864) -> 0.93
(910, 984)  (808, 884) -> 0.90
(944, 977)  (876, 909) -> 0.89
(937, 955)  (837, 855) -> 0.78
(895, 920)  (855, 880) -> 1.17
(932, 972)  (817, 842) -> 0.82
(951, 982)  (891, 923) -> 0.84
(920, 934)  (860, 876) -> 0.79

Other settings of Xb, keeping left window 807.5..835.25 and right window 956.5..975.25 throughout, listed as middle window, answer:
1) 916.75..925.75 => -0.3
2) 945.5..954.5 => 0.9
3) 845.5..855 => -0.4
